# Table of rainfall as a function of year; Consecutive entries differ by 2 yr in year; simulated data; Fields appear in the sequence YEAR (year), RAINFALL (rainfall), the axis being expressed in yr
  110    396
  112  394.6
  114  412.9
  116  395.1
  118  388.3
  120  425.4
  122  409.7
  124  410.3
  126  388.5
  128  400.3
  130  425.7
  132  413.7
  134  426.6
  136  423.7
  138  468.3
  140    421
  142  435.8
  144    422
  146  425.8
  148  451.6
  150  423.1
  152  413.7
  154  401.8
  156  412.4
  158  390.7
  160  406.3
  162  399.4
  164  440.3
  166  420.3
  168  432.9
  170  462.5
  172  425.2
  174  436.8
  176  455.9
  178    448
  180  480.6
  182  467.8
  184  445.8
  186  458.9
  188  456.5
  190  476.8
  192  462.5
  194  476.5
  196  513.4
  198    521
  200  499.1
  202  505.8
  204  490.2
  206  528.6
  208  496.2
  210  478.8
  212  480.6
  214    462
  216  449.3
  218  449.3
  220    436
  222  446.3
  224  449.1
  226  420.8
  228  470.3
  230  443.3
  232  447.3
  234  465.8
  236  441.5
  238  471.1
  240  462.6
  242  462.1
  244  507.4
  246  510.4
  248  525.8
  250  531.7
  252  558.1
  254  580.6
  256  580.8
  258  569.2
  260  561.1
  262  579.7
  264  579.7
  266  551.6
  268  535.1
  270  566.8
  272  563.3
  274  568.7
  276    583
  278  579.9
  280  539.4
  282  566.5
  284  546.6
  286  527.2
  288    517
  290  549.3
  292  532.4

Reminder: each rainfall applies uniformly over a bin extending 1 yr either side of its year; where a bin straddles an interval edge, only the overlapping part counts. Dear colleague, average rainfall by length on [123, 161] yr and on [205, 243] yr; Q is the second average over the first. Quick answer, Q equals 1.10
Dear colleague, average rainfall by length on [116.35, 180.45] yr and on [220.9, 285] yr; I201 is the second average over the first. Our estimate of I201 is 1.23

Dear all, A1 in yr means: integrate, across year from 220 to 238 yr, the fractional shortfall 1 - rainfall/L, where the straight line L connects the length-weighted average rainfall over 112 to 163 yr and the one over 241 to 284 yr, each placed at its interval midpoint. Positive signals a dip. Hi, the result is 2.3 yr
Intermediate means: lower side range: 415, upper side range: 552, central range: 449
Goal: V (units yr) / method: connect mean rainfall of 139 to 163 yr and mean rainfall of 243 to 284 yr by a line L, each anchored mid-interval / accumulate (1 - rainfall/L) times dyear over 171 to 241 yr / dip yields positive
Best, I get 2.5 yr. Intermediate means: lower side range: 417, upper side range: 557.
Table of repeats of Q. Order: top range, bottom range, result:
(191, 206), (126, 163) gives 1.19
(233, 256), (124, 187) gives 1.18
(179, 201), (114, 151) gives 1.14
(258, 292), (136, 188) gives 1.28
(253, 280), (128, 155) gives 1.33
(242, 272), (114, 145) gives 1.32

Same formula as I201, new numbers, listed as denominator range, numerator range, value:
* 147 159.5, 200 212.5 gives 1.20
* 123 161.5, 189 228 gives 1.14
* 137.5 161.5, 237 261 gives 1.25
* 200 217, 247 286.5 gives 1.15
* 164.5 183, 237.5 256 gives 1.16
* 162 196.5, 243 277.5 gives 1.23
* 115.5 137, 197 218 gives 1.19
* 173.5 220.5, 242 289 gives 1.16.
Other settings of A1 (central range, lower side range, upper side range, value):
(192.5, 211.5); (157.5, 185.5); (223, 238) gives -2.4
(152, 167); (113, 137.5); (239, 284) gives 1.2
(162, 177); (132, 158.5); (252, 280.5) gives 0.6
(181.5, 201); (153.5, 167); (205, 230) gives -1.7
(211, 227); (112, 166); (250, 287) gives 1.8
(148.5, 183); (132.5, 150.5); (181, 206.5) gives 2.0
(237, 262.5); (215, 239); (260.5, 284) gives -1.1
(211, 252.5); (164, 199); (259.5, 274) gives 4.1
